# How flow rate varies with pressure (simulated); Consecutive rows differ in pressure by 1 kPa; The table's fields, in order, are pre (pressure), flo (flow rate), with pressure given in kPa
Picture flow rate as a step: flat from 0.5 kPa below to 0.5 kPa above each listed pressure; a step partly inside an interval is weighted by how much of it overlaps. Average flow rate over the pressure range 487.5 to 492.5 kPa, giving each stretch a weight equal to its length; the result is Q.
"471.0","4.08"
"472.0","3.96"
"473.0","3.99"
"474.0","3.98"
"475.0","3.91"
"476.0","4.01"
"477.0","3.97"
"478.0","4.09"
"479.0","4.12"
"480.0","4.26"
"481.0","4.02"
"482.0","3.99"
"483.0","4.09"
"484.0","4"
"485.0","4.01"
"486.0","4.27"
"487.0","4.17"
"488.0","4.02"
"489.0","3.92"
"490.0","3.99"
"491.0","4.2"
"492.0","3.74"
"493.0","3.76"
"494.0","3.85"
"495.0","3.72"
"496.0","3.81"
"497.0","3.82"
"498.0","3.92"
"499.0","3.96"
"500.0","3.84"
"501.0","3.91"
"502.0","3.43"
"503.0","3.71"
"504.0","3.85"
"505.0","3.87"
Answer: 3.97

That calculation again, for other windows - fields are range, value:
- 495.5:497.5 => 3.81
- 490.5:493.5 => 3.9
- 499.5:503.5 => 3.72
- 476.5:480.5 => 4.11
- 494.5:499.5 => 3.85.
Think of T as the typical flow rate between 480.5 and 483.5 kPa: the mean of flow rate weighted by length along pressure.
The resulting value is 4.03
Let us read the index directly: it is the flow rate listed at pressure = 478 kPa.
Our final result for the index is 4.09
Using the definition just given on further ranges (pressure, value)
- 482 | 3.99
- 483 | 4.09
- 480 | 4.26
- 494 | 3.85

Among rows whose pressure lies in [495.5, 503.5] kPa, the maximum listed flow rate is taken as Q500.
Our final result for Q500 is 3.96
